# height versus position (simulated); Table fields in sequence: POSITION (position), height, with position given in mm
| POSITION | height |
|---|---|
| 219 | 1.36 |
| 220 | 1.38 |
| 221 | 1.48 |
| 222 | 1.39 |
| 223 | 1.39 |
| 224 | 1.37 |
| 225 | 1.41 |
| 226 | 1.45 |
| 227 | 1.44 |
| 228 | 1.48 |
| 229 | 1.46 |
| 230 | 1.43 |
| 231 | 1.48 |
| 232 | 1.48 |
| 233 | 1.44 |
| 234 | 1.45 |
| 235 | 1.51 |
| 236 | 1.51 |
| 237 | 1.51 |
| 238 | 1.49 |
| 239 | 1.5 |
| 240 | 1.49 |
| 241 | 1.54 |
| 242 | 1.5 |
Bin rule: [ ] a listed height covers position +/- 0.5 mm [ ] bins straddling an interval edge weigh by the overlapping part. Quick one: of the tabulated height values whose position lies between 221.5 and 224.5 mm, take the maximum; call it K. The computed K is 1.39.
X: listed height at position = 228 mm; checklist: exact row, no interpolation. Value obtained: 1.48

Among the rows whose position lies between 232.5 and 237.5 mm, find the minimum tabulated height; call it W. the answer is 1.44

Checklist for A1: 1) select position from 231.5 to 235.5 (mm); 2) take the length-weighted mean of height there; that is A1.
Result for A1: 1.47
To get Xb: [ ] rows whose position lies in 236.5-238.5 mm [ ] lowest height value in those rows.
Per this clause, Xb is 1.49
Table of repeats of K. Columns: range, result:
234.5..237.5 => 1.51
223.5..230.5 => 1.48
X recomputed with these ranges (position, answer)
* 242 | 1.5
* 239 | 1.5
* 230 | 1.43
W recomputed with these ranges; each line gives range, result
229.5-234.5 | 1.43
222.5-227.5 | 1.37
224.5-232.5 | 1.41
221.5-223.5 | 1.39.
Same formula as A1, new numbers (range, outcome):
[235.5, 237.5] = 1.51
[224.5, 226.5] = 1.43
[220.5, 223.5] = 1.42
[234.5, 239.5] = 1.5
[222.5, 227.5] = 1.41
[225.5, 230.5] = 1.45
